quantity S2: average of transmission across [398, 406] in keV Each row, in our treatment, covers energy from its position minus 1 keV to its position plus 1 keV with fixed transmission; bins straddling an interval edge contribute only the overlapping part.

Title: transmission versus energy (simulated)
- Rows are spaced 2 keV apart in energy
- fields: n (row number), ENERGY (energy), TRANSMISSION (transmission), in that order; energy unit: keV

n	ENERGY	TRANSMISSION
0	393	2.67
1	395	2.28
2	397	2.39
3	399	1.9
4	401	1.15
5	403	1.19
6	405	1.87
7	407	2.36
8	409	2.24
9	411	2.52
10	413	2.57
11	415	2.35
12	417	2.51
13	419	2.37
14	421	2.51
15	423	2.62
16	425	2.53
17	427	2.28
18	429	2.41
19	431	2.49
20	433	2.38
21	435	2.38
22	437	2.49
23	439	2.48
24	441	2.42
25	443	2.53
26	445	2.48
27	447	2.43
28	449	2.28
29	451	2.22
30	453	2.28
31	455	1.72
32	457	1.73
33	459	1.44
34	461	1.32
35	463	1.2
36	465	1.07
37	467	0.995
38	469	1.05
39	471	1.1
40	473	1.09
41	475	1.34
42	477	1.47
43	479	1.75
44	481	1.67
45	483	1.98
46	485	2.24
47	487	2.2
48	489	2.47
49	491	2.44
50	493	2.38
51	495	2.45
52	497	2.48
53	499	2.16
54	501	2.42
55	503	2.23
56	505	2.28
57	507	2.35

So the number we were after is 1.53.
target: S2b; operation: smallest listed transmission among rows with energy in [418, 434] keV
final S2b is 2.28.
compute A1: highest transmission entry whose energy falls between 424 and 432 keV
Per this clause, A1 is 2.53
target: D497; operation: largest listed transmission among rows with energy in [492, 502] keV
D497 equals 2.48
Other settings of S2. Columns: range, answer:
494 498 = 2.46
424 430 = 2.41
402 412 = 2.04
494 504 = 2.35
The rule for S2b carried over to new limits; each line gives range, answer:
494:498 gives 2.45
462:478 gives 0.995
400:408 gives 1.15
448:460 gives 1.44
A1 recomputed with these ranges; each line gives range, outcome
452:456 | 2.28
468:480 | 1.75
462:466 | 1.2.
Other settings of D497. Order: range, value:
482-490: 2.47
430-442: 2.49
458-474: 1.44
